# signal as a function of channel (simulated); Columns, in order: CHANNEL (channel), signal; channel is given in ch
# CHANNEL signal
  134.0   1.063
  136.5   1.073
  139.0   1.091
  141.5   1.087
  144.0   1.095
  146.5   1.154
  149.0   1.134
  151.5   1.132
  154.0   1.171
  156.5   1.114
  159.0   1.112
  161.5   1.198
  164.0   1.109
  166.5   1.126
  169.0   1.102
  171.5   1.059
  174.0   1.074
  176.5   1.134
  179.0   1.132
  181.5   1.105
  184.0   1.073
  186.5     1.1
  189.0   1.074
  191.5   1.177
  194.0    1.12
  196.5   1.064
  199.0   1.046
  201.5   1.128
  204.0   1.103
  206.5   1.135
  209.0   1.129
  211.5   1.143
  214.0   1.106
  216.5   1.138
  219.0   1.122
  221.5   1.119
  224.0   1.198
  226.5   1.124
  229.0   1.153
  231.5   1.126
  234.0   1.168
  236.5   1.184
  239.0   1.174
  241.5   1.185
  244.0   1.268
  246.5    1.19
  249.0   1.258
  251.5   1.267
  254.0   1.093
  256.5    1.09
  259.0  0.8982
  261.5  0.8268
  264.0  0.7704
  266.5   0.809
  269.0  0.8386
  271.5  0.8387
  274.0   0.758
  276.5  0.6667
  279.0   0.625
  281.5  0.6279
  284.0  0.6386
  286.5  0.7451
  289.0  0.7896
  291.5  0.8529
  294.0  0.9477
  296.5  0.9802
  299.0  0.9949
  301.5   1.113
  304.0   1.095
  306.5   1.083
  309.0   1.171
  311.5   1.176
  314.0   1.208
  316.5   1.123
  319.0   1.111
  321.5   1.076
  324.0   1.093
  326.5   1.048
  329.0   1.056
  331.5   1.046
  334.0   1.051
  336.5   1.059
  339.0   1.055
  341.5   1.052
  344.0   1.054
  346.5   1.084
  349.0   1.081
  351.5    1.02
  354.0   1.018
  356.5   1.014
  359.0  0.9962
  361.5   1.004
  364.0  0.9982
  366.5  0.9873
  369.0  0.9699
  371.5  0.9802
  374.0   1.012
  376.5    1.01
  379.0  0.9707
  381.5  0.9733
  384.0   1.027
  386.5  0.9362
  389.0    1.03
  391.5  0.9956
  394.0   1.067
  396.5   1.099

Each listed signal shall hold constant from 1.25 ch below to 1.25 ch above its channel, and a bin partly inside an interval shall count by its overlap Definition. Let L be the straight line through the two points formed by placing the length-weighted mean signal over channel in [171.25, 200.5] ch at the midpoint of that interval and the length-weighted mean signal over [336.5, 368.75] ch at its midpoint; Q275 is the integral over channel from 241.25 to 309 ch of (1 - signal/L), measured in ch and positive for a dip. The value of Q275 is 8.0 ch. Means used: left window 1.1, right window 1.03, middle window 0.936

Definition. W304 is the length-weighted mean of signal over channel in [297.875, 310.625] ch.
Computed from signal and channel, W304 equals 1.09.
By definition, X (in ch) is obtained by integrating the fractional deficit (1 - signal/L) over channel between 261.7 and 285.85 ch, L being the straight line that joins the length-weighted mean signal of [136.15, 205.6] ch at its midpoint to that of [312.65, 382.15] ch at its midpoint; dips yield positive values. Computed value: 7.6 ch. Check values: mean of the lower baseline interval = 1.11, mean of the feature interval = 0.735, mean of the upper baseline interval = 1.04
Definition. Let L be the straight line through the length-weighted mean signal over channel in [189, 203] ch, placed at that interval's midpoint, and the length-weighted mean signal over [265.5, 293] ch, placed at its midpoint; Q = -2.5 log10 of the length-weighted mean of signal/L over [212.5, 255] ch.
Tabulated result -0.24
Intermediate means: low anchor 1.1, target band 1.17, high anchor 0.746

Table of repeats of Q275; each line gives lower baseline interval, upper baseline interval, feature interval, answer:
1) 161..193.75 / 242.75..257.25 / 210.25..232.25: 0.5 ch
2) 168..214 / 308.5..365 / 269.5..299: 8.2 ch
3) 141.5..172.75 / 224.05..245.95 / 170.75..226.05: 1.8 ch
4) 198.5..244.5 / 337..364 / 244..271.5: 2.6 ch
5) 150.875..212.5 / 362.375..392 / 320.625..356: -1.4 ch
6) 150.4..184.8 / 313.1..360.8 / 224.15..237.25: -0.7 ch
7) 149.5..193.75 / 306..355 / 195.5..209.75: 0.1 ch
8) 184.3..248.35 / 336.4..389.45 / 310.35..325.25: -1.1 ch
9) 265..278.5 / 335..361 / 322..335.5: -1.2 ch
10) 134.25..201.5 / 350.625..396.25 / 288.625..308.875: 0.8 ch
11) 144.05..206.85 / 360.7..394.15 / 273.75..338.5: 4.0 ch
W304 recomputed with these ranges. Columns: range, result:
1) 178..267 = 1.11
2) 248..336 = 0.965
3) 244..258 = 1.18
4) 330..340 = 1.05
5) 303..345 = 1.09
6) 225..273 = 1.07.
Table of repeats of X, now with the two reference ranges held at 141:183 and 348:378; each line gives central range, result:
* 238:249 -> -1.4 ch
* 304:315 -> -1.2 ch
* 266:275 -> 2.1 ch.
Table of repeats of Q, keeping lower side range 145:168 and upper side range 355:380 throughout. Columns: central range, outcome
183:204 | 0.01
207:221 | -0.03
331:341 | -0.04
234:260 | -0.08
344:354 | -0.05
